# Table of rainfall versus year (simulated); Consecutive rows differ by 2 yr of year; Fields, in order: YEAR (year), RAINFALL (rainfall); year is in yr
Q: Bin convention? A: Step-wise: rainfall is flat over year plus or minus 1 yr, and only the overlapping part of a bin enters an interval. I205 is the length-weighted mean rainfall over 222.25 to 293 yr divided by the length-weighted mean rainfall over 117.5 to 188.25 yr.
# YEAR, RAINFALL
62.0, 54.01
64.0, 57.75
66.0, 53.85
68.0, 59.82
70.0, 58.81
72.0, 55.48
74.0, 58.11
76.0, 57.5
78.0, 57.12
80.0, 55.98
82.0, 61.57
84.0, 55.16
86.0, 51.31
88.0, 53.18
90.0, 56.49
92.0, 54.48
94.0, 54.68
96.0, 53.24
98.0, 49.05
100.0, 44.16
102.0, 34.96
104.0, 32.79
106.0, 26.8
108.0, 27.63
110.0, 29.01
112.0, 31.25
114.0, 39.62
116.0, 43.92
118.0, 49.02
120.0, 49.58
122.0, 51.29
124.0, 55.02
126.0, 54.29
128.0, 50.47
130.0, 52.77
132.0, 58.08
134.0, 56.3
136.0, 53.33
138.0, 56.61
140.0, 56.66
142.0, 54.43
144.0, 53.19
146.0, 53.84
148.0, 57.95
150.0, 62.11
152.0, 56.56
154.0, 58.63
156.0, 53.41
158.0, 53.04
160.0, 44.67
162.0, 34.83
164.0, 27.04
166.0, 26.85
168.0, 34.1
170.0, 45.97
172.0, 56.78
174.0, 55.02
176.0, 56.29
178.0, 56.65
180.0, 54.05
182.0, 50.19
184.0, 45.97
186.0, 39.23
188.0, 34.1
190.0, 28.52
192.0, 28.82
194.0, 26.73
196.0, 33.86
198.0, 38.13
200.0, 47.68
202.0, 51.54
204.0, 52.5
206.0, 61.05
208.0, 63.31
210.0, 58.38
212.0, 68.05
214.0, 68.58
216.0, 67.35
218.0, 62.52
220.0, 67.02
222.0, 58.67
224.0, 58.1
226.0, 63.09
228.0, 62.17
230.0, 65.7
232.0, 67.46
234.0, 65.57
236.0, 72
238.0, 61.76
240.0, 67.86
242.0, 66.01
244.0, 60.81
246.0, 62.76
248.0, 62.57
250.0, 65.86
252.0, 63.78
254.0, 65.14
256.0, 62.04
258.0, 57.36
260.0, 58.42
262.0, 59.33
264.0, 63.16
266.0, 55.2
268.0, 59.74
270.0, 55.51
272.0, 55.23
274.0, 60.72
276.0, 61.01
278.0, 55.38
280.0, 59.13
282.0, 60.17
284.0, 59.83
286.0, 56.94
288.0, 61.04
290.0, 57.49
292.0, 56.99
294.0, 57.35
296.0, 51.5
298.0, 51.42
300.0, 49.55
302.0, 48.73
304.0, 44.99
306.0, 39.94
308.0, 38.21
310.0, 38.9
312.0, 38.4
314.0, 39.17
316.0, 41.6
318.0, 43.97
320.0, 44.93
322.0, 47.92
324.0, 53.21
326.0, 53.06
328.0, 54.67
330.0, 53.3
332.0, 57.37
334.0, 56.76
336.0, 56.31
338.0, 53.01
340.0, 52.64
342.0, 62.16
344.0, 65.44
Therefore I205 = 1.2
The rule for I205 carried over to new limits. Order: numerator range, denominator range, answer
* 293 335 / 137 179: 0.95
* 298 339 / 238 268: 0.77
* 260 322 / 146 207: 1.14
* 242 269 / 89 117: 1.49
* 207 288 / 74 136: 1.28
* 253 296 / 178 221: 1.17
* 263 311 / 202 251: 0.85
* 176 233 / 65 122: 1.09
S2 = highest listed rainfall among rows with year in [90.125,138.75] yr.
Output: 58.08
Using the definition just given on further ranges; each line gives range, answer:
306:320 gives 44.93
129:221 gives 68.58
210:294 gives 72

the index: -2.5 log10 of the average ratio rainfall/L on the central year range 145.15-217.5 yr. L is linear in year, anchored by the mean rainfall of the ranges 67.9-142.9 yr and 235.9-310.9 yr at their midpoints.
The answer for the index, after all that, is 0.096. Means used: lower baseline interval 49.9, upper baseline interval 57.3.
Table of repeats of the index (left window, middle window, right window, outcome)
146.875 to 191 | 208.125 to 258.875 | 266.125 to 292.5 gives -0.194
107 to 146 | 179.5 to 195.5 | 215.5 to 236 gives 0.464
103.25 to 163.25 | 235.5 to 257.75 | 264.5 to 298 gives -0.159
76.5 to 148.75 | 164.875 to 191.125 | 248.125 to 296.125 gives 0.192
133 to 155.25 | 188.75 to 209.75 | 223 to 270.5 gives 0.342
